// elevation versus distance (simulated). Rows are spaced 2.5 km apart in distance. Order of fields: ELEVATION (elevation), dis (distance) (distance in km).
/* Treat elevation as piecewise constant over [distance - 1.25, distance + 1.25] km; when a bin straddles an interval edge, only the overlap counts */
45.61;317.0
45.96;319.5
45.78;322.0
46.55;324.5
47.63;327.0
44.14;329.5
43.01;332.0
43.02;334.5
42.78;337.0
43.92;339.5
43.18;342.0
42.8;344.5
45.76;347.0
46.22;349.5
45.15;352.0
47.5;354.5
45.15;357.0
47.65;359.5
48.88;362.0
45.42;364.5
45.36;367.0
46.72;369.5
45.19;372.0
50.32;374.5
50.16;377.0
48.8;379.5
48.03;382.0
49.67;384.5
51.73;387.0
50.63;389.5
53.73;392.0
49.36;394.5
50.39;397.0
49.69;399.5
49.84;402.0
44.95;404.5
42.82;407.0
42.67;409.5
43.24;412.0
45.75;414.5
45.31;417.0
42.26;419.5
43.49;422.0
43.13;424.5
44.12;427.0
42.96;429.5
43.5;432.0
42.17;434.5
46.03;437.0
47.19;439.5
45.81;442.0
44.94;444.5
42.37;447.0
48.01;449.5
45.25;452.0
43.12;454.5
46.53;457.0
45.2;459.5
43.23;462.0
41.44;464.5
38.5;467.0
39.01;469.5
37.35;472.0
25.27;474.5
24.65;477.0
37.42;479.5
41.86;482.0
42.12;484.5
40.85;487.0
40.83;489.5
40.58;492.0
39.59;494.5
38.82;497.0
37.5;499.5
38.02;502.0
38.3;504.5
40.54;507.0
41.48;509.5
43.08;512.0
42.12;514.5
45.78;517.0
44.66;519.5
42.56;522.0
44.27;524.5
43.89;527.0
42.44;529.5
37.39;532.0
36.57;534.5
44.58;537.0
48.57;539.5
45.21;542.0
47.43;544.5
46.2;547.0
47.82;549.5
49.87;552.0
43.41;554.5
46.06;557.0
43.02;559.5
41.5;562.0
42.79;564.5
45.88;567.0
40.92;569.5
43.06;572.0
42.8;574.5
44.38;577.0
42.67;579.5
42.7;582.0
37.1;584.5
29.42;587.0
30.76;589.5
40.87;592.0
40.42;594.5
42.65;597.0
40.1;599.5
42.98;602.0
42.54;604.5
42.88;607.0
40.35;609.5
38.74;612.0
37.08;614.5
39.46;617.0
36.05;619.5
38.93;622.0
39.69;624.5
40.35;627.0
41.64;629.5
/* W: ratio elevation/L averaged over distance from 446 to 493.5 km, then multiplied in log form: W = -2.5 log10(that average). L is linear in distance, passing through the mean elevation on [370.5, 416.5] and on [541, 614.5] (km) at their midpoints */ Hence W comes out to 0.14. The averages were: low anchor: 48.1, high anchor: 42.1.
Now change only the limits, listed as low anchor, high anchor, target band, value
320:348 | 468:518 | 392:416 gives -0.121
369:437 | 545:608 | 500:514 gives 0.096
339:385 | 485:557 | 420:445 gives 0.015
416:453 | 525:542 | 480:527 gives 0.047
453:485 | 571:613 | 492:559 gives -0.089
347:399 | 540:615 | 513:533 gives 0.021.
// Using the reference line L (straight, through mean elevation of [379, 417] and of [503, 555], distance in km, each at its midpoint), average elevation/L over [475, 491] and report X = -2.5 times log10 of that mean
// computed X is 0.20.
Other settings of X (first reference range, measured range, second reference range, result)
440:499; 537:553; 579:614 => -0.18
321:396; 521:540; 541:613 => 0.02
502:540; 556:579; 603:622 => -0.06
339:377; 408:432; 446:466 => 0.03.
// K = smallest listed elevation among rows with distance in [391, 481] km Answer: 24.65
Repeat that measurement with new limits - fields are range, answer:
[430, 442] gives 42.17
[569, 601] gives 29.42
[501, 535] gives 36.57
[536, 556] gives 43.41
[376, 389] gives 48.03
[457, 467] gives 38.5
